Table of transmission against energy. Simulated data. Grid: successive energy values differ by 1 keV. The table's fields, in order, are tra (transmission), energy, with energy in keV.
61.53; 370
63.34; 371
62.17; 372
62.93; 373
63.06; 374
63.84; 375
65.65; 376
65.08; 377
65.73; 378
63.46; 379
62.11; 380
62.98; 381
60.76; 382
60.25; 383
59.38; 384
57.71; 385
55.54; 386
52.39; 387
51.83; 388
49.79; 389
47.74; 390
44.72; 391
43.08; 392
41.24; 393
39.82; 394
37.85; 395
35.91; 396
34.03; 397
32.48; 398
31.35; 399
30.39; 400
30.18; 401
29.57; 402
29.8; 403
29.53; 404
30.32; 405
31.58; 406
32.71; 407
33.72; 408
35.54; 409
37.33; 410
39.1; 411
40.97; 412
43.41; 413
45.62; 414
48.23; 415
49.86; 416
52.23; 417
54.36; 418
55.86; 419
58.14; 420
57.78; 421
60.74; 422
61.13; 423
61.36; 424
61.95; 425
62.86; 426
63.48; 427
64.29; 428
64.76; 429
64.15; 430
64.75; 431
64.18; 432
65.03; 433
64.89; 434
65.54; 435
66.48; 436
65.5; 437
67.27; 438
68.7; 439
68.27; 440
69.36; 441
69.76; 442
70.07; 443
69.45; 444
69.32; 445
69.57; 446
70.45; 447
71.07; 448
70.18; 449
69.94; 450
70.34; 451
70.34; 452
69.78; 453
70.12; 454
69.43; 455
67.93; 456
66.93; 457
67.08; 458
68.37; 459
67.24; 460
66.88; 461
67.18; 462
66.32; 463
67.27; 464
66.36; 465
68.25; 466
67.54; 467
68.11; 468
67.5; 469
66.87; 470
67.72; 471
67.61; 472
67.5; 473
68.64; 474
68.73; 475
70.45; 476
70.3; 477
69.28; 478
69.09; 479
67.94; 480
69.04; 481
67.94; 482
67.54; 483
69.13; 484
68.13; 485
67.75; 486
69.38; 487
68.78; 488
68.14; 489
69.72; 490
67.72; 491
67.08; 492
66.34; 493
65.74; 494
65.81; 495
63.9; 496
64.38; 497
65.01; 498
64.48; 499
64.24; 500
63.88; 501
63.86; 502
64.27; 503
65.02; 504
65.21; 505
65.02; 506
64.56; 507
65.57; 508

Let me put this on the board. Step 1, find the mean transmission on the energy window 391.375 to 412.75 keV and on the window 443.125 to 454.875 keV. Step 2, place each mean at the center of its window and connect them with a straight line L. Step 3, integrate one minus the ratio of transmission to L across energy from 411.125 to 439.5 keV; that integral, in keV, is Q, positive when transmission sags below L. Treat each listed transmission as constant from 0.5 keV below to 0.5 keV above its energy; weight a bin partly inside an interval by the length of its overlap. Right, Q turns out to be -3.7 keV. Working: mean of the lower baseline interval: 34.8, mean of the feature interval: 59.1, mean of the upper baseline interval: 70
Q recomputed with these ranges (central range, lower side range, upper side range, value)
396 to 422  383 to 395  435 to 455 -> 7.7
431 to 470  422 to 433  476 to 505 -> -2.1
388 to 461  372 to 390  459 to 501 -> 10.0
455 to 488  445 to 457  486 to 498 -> 0.2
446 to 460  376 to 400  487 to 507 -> -2.3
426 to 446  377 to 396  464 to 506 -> -2.1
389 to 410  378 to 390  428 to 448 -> 8.6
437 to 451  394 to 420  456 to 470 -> -2.9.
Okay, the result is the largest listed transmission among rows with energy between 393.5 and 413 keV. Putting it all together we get 43.41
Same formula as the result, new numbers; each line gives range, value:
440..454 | 71.07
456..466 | 68.37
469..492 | 70.45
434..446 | 70.07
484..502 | 69.72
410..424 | 61.36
